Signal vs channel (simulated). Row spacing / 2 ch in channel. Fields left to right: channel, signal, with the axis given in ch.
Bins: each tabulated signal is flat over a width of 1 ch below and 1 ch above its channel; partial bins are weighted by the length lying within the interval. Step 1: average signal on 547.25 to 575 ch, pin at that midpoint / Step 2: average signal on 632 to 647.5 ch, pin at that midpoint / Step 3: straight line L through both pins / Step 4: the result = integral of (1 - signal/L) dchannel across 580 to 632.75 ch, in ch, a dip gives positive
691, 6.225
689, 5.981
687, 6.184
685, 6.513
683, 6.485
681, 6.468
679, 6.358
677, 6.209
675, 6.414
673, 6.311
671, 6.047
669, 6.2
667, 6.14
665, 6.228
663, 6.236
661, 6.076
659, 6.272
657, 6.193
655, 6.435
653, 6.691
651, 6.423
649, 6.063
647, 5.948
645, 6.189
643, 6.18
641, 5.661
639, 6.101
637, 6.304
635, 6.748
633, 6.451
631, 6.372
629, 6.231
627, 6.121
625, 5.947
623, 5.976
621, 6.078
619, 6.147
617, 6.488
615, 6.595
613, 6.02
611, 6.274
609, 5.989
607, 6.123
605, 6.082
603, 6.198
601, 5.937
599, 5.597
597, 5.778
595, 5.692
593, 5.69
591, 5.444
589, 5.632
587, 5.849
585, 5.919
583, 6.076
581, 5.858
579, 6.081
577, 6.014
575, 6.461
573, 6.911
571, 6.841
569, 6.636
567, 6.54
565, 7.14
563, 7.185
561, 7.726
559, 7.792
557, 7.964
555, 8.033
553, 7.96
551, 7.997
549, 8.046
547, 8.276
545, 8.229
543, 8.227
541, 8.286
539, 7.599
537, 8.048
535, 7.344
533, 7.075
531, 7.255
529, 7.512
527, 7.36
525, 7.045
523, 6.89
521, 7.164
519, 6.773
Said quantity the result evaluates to 5.5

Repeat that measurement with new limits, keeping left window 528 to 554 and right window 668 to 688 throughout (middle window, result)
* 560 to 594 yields 4.99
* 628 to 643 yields 1.17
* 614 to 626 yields 1.30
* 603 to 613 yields 1.38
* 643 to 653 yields 0.66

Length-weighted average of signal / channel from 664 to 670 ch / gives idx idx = 6.19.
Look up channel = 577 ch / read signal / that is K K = 6.014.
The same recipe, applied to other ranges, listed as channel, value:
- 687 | 6.184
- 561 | 7.726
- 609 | 5.989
